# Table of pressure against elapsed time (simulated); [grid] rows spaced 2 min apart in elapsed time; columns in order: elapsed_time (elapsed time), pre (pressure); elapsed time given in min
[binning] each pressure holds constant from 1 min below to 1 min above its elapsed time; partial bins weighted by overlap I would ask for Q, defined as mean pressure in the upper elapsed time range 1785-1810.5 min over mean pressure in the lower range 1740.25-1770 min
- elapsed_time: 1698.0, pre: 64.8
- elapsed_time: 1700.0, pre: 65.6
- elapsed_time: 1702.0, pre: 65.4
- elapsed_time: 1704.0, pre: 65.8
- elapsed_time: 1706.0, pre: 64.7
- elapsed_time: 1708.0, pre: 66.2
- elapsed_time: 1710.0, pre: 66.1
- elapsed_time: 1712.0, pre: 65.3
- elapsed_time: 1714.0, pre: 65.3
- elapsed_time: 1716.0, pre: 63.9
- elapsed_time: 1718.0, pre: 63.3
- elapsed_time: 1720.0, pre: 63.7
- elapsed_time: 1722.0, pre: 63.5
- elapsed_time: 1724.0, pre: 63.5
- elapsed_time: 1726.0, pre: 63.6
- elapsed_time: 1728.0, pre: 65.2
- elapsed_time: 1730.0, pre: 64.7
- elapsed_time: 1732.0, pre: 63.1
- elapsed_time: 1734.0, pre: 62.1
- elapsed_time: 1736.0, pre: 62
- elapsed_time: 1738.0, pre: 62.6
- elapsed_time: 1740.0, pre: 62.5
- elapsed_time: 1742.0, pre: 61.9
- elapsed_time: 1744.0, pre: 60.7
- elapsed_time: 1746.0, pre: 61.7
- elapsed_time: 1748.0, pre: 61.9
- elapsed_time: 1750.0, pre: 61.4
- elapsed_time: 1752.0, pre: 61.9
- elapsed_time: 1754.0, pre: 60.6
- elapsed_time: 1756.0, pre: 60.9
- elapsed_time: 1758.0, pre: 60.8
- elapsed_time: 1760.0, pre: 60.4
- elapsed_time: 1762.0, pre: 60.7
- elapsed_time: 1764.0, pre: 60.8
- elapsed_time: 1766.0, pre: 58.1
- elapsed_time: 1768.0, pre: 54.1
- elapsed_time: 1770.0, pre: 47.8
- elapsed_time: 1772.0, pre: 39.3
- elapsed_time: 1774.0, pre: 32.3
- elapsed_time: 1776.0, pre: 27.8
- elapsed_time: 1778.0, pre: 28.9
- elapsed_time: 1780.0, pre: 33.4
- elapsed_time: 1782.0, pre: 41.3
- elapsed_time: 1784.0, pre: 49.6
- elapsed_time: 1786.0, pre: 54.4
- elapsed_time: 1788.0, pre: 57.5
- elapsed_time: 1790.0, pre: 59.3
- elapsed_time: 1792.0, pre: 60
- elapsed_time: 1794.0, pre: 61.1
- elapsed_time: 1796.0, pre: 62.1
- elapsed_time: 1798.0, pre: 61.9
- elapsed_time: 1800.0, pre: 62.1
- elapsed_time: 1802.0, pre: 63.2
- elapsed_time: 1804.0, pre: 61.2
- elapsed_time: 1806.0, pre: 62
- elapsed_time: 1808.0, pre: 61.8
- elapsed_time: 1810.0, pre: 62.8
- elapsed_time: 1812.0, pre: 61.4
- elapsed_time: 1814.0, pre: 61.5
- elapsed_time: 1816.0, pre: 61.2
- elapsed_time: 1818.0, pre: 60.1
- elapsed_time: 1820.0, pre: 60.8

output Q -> 1.0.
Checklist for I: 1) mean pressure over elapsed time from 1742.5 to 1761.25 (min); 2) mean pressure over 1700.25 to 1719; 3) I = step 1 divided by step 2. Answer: 0.94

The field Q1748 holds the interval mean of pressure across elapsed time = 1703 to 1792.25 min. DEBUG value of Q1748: 57.6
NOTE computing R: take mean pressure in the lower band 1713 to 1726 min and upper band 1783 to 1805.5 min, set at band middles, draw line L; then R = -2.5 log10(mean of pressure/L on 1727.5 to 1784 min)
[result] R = 0.13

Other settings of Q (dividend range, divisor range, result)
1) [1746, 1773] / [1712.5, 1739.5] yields 0.91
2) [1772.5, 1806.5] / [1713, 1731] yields 0.80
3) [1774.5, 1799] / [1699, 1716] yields 0.76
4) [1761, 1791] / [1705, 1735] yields 0.73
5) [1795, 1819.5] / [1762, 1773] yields 1.17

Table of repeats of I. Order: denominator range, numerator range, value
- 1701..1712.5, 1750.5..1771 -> 0.89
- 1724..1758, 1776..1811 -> 0.88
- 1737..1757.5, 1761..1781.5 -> 0.72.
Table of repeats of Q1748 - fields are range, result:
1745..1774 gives 57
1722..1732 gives 64.1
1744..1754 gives 61.5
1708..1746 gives 63.5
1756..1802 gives 52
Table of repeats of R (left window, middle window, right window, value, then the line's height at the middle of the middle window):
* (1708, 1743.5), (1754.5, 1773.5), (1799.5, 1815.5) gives 0.14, 62.9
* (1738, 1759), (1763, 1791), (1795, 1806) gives 0.32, 61.8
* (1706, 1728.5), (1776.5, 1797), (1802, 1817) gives 0.24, 62.5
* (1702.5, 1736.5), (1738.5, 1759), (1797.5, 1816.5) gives 0.04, 63.5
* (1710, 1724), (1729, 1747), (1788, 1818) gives 0.02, 63.5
